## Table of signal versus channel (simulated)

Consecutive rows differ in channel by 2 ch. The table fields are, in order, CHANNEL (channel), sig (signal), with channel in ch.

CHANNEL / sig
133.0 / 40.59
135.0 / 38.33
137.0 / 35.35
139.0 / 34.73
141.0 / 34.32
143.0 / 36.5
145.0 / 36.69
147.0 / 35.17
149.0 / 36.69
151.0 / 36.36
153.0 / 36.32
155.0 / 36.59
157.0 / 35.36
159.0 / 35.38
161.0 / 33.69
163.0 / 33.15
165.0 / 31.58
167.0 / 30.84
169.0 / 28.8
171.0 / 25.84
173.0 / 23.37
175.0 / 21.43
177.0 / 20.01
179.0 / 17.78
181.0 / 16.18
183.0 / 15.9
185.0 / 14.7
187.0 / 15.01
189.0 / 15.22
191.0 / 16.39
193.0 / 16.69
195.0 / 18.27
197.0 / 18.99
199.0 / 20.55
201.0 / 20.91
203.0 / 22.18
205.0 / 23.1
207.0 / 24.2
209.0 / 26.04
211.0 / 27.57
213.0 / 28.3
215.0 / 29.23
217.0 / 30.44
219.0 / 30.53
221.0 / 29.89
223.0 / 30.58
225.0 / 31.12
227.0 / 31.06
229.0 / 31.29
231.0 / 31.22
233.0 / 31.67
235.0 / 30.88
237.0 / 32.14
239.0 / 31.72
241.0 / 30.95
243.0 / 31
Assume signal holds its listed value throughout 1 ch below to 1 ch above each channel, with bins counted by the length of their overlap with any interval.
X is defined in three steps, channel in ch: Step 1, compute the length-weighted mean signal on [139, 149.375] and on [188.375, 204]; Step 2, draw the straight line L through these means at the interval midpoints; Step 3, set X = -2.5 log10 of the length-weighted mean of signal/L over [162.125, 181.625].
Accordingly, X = 0.08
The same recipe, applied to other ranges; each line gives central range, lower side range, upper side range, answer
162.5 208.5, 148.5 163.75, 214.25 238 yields 0.50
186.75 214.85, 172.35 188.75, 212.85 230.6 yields 0.14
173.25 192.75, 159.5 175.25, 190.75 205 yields 0.38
